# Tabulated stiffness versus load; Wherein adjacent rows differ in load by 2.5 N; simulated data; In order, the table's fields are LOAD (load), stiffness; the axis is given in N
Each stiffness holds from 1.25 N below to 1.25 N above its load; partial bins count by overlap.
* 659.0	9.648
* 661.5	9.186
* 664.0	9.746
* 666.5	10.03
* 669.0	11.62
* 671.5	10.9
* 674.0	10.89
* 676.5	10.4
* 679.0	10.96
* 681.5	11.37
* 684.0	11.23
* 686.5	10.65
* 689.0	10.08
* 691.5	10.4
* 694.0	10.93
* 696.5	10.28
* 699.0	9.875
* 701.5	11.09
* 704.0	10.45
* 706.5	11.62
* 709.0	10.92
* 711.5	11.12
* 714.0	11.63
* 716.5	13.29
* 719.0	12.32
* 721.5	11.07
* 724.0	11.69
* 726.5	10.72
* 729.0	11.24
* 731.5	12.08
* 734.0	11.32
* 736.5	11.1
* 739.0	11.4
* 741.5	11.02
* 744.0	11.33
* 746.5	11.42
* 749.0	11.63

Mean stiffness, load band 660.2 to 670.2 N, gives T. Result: 10.1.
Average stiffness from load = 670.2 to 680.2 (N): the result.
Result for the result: 10.8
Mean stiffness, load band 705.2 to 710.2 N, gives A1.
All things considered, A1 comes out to 11.3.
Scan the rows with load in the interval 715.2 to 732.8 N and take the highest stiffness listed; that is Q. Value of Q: 13.29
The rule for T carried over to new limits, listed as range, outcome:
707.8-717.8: 11.7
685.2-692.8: 10.4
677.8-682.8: 11.2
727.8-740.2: 11.4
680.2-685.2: 11.3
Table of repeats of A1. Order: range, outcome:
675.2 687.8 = 10.9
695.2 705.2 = 10.4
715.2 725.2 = 12.1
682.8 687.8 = 10.9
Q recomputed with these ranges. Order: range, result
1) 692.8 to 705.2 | 11.09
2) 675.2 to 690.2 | 11.37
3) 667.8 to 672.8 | 11.62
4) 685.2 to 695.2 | 10.93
